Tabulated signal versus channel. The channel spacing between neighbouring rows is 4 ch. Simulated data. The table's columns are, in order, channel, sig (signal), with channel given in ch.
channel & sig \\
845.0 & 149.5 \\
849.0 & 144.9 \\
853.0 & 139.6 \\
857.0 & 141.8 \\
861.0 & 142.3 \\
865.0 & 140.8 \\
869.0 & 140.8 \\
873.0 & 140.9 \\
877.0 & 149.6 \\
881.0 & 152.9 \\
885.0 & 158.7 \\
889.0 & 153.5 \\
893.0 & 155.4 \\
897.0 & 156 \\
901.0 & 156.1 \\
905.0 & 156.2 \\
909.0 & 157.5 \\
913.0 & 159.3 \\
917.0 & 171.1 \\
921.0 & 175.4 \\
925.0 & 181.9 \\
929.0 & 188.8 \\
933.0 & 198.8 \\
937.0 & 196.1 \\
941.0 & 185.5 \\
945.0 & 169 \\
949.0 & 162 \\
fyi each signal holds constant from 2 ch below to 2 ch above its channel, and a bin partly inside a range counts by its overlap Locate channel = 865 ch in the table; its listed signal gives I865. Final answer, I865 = 140.8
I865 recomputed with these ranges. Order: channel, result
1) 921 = 175.4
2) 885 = 158.7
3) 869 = 140.8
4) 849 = 144.9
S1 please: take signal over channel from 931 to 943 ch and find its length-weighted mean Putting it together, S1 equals 193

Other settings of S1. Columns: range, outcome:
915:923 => 173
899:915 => 157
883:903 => 156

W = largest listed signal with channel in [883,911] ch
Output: 158.7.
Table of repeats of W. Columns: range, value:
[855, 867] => 142.3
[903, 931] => 188.8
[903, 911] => 157.5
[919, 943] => 198.8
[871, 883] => 152.9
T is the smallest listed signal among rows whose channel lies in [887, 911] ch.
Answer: 153.5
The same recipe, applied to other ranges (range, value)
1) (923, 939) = 181.9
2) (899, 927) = 156.1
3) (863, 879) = 140.8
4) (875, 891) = 149.6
